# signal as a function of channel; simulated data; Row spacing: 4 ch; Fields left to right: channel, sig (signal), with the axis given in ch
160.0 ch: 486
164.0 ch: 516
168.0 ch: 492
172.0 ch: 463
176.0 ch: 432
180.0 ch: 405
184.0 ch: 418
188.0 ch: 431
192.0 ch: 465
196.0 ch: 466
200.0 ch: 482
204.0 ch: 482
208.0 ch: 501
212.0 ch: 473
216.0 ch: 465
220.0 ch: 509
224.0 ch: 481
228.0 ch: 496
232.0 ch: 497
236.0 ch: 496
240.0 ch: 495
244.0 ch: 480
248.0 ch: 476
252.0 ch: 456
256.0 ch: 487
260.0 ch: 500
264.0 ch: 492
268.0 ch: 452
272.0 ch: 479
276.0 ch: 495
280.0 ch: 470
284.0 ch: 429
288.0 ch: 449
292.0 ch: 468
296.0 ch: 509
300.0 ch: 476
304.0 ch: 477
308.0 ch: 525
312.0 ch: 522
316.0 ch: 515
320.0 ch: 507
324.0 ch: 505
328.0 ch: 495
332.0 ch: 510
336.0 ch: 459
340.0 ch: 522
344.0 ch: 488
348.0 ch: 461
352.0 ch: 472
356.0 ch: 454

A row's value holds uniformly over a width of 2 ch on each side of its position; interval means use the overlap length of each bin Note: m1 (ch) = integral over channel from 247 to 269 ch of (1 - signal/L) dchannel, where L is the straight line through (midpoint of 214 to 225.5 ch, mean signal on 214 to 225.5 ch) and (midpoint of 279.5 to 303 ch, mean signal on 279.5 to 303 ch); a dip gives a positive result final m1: -0.1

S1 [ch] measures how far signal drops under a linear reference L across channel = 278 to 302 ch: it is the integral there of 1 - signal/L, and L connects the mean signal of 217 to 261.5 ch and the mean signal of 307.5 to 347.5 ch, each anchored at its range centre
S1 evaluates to 1.4 ch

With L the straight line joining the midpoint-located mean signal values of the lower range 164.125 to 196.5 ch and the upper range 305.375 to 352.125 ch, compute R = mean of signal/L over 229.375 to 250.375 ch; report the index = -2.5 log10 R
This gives -0.04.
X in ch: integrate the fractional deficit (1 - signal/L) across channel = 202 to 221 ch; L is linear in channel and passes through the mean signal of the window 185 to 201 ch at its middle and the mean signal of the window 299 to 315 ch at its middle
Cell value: -0.83 ch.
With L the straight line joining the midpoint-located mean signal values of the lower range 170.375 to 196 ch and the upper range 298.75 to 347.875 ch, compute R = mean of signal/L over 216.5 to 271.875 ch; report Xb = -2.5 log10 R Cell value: -0.05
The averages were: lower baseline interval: 438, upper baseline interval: 499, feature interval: 485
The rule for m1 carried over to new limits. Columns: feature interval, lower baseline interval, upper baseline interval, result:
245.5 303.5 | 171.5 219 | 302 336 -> 1.56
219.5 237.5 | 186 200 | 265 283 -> -1.18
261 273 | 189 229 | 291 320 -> 0.40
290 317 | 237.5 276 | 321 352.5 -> -0.66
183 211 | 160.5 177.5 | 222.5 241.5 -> 1.12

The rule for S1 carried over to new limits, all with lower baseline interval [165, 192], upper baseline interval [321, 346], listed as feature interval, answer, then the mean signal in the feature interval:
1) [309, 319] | -0.6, 518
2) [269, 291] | 0.7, 464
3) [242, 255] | -0.1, 472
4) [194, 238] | -2.8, 486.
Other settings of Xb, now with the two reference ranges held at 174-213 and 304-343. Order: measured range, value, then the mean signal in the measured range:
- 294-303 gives 0.010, 491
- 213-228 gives -0.046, 486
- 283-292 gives 0.103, 447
